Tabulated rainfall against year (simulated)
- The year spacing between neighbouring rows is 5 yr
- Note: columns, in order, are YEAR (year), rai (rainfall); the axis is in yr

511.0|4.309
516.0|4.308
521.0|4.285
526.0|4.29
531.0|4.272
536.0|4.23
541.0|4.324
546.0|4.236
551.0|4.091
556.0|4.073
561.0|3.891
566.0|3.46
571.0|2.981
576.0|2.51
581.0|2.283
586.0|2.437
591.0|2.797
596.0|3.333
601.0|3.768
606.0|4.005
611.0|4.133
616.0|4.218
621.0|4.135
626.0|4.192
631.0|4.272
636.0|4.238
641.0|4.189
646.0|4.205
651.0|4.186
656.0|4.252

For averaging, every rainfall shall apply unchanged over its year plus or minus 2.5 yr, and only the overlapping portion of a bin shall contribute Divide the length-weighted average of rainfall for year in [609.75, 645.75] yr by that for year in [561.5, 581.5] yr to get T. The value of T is 1.4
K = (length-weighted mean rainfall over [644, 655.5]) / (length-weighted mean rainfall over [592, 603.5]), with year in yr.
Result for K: 1.22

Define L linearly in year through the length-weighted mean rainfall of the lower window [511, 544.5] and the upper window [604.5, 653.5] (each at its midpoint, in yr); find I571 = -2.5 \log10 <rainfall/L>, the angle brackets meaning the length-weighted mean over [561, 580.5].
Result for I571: 0.37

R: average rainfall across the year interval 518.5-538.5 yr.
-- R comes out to 4.27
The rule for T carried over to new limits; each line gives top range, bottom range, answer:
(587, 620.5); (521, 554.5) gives 0.87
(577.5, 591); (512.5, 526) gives 0.57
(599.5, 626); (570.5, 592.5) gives 1.59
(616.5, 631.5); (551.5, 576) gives 1.19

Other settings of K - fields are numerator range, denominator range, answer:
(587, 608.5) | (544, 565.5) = 0.85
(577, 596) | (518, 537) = 0.61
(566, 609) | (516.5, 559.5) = 0.72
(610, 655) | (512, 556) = 0.99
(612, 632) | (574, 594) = 1.66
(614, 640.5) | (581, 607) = 1.34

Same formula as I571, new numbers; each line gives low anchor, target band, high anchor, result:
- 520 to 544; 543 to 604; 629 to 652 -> 0.26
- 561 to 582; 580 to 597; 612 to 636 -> 0.25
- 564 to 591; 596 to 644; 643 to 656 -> -0.14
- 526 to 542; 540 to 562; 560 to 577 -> -0.10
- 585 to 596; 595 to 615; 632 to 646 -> -0.20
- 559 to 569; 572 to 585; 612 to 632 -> 0.46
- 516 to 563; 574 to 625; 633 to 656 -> 0.23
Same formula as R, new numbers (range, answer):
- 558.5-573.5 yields 3.44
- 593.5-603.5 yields 3.55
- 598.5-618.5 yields 4.03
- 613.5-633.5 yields 4.2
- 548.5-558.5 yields 4.08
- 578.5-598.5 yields 2.71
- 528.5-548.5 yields 4.27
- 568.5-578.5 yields 2.75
